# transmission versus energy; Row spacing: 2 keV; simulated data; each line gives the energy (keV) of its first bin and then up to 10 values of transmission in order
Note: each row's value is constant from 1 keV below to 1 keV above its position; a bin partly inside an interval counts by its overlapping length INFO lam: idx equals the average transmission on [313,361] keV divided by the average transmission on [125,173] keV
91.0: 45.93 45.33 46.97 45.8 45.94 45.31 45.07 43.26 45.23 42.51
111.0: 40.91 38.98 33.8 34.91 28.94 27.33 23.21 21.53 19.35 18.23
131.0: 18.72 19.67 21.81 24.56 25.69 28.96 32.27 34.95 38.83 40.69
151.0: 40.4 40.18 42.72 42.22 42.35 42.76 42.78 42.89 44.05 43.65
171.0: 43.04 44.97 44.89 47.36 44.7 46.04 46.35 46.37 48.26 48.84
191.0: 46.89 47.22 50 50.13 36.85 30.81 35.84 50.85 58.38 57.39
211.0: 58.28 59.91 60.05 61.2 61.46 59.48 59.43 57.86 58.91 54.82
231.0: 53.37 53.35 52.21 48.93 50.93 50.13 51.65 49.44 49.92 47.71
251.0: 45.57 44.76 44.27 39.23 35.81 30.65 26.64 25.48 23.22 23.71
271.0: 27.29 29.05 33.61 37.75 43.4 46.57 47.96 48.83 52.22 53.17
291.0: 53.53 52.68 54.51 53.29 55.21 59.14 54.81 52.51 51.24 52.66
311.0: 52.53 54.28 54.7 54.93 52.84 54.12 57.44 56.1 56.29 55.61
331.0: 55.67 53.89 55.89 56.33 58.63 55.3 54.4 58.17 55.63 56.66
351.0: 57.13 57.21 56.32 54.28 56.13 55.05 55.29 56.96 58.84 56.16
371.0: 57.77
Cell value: 1.62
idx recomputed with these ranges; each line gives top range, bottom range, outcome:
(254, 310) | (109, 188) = 1.19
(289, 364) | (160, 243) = 1.11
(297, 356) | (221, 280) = 1.28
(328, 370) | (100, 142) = 1.82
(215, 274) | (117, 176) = 1.35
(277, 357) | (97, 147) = 1.68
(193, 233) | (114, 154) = 1.86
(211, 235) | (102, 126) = 1.63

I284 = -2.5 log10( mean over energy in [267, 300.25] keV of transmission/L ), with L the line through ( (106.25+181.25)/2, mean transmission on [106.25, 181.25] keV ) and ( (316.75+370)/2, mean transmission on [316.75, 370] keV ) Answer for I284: 0.14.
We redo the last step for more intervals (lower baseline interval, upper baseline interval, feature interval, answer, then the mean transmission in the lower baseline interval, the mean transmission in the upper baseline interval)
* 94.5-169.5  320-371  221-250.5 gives -0.16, 35.6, 56.2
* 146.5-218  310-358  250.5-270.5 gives 0.46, 46.4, 55.6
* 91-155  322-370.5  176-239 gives -0.20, 34.5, 56.2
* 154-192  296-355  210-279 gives 0.08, 44.8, 55.3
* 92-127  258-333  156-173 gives -0.06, 38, 46.8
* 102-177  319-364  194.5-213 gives -0.15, 35.5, 55.9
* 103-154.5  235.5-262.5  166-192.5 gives -0.22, 31.8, 45.1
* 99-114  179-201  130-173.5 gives 0.23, 43.2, 45.9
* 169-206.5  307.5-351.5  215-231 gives -0.23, 45.1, 55.4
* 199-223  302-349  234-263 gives 0.19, 53.5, 55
